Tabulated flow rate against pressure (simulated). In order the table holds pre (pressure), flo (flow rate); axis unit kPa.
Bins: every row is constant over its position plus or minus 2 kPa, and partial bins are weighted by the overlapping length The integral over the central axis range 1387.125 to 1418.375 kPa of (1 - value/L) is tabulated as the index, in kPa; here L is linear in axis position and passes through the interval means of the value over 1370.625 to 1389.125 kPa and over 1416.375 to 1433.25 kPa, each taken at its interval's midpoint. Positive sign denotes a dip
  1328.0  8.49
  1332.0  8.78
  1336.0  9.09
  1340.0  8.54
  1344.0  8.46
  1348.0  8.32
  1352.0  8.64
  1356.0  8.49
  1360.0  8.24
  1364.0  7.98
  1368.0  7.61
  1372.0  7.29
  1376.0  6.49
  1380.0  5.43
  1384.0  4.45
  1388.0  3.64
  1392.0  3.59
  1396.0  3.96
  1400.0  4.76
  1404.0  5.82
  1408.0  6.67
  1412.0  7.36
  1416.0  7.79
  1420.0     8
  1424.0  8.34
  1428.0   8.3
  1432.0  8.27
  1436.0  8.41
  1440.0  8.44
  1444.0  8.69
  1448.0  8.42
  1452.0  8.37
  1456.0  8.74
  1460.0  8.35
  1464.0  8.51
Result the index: 6.4 kPa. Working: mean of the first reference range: 5.48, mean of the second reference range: 8.18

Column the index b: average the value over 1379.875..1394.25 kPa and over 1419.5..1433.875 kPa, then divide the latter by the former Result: 2.0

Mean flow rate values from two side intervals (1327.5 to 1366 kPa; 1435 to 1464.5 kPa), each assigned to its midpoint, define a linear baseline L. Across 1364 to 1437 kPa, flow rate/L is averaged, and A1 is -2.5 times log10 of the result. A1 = 0.30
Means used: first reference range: 8.5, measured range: 6.47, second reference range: 8.49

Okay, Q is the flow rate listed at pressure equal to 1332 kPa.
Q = 8.78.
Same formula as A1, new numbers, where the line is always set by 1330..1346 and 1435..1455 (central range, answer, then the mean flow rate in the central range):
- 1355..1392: 0.32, 6.41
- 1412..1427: 0.07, 7.97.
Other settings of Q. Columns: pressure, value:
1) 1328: 8.49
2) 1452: 8.37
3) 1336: 9.09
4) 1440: 8.44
